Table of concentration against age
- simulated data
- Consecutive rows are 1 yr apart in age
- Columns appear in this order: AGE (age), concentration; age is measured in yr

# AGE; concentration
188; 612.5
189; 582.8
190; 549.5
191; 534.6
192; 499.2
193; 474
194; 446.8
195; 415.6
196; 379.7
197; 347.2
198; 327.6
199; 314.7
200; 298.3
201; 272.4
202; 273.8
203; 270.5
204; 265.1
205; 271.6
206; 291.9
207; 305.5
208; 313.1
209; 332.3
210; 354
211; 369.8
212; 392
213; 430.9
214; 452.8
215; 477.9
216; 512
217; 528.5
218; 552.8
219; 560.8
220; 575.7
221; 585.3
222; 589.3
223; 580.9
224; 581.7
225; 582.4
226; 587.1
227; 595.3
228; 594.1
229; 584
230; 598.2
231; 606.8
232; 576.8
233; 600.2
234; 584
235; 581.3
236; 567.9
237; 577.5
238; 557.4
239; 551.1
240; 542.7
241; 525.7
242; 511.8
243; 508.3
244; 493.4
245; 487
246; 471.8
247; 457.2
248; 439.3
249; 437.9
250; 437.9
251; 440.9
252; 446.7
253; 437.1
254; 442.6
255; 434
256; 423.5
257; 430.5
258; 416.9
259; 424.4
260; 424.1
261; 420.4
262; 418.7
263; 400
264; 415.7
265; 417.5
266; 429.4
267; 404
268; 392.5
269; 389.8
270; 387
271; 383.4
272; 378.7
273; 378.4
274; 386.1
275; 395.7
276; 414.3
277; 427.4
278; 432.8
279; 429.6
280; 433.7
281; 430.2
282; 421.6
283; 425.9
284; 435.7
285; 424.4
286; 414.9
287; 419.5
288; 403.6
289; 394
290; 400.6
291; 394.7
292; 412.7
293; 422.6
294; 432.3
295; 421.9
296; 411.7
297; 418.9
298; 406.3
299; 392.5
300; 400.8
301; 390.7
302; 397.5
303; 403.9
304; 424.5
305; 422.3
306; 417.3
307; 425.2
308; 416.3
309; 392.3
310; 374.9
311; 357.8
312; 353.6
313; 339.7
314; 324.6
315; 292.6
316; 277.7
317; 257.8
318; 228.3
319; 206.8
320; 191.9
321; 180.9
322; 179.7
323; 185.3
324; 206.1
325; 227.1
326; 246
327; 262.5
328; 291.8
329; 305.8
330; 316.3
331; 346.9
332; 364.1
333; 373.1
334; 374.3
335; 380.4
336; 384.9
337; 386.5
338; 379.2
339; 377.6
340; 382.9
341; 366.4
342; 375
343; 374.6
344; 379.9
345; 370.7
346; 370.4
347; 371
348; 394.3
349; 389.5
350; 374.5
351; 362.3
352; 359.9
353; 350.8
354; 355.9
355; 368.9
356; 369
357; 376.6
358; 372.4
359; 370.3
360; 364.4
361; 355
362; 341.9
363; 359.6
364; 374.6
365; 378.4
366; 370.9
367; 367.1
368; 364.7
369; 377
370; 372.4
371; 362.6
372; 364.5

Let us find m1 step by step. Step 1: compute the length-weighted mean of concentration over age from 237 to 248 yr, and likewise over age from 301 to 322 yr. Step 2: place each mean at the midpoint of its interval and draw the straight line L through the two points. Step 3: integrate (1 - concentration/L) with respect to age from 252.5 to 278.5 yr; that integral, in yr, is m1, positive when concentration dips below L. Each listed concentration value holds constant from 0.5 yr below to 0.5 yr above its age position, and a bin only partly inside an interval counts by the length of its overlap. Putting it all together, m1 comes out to 2.2 yr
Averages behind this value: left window 510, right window 332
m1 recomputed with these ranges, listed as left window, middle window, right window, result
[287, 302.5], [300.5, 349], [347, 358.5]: 6.6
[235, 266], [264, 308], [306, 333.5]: -4.0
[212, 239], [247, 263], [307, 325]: 1.3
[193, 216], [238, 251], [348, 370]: -4.9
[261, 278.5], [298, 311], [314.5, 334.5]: -3.6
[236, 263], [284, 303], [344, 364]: 0.7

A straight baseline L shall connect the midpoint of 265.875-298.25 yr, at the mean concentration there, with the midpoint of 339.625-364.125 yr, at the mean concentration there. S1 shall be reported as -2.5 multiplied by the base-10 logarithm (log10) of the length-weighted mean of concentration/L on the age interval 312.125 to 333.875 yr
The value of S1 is 0.39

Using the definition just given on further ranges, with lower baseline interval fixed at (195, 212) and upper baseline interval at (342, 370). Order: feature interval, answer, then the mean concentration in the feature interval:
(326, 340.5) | 0.04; 348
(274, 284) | -0.23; 422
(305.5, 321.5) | 0.13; 315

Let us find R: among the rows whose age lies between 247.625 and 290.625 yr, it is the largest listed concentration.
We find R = 446.7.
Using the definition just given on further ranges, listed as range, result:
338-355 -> 394.3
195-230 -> 598.2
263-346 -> 435.7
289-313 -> 432.3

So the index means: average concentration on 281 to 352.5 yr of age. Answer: 358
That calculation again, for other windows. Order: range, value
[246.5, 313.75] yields 412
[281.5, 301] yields 413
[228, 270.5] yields 480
